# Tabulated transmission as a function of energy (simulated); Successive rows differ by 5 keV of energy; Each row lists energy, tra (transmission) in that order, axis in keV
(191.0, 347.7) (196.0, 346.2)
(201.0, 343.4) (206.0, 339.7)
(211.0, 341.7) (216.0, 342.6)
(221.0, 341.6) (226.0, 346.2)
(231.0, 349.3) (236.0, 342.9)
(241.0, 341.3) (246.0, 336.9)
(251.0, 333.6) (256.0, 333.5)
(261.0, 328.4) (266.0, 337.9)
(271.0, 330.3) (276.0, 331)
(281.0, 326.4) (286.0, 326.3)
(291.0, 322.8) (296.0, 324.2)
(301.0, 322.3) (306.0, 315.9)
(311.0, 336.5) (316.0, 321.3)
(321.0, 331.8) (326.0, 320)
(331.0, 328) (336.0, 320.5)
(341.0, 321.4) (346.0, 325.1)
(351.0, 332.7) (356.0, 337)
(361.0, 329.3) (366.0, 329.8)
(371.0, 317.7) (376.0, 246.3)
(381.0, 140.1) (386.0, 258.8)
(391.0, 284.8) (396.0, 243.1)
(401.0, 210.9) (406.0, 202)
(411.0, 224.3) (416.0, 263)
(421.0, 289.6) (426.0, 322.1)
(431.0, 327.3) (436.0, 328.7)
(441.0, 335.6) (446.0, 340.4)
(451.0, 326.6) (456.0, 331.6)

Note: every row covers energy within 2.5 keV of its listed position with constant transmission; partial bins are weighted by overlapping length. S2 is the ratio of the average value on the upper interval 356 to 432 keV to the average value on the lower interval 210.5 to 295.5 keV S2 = 0.8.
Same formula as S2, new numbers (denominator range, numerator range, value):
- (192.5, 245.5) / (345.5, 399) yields 0.83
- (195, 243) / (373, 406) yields 0.67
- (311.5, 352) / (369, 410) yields 0.73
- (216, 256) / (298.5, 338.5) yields 0.95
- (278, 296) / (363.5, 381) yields 0.85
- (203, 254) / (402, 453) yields 0.86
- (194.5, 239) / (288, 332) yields 0.94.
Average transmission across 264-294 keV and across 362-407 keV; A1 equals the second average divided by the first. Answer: 0.77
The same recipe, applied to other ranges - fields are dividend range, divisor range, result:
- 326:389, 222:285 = 0.89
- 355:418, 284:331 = 0.80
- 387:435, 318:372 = 0.81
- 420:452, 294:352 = 1.00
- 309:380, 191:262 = 0.93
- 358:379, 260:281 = 0.91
